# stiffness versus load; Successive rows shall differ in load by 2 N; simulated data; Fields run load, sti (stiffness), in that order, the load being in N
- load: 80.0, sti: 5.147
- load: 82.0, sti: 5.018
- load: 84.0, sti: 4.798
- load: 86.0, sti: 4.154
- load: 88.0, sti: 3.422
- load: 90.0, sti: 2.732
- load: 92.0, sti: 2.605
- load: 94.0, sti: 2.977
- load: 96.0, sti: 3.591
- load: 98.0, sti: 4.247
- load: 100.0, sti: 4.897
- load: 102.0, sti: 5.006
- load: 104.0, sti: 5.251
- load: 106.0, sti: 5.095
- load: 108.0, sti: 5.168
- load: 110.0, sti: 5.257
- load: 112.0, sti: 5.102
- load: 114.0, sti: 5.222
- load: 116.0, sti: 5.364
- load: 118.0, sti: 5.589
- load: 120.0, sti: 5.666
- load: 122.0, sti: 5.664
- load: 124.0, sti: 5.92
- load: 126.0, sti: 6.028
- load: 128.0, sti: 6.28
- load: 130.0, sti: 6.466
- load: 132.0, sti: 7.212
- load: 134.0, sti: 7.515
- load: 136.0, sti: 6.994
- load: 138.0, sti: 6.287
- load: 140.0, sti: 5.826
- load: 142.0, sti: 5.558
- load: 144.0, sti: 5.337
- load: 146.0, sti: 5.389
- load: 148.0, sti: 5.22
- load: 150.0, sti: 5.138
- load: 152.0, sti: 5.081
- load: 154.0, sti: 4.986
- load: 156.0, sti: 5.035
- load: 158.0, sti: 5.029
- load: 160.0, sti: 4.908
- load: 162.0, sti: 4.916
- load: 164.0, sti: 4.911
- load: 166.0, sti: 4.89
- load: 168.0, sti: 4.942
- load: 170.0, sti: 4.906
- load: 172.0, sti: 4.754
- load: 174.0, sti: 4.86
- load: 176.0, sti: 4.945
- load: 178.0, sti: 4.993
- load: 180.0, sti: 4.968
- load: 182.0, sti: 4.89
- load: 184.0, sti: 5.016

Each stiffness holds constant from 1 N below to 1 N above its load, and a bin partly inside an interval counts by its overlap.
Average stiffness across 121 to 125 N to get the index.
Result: 5.79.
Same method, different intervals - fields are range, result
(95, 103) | 4.44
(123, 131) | 6.17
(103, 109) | 5.17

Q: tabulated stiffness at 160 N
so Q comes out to 4.908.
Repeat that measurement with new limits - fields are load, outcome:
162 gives 4.916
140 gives 5.826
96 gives 3.591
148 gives 5.22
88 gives 3.422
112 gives 5.102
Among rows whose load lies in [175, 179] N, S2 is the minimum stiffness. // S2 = 4.945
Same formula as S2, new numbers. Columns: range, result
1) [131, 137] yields 6.994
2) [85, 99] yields 2.605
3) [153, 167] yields 4.89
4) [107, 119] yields 5.102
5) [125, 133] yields 6.028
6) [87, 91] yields 2.732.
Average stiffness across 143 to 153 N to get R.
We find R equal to 5.23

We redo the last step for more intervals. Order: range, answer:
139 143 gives 5.69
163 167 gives 4.9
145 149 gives 5.3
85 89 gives 3.79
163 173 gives 4.88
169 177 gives 4.87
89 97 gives 2.98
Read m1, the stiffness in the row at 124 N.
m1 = 5.92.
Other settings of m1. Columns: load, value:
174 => 4.86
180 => 4.968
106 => 5.095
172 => 4.754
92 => 2.605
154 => 4.986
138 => 6.287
